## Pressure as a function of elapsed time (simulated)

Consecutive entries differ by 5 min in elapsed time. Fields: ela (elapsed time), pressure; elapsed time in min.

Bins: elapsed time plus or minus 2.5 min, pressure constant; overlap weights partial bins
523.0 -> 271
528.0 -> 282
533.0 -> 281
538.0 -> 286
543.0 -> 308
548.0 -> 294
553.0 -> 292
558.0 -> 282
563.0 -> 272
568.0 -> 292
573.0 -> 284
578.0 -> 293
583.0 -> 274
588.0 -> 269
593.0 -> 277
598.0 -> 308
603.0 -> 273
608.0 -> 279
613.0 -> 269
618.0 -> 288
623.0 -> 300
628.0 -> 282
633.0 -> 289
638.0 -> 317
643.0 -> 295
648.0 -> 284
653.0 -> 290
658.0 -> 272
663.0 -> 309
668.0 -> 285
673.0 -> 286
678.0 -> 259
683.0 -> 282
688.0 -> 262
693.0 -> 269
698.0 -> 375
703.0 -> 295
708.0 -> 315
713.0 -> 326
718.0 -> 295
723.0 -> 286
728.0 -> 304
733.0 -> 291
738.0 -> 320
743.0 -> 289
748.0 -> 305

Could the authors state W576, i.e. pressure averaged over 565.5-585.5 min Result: 286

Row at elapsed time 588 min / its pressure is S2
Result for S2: 269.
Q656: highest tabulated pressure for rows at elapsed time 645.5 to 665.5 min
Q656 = 309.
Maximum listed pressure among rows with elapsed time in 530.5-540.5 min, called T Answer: 286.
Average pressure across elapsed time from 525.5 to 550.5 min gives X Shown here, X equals 290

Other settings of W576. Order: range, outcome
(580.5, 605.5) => 280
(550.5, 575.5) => 284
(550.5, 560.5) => 287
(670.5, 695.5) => 272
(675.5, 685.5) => 270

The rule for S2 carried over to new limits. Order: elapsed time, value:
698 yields 375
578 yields 293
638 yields 317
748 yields 305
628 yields 282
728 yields 304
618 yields 288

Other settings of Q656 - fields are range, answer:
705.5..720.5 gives 326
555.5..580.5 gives 293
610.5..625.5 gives 300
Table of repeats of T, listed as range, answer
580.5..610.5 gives 308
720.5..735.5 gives 304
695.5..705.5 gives 375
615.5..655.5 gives 317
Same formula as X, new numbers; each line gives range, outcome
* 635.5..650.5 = 299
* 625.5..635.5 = 286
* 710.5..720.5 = 310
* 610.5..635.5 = 286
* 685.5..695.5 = 266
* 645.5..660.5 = 282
